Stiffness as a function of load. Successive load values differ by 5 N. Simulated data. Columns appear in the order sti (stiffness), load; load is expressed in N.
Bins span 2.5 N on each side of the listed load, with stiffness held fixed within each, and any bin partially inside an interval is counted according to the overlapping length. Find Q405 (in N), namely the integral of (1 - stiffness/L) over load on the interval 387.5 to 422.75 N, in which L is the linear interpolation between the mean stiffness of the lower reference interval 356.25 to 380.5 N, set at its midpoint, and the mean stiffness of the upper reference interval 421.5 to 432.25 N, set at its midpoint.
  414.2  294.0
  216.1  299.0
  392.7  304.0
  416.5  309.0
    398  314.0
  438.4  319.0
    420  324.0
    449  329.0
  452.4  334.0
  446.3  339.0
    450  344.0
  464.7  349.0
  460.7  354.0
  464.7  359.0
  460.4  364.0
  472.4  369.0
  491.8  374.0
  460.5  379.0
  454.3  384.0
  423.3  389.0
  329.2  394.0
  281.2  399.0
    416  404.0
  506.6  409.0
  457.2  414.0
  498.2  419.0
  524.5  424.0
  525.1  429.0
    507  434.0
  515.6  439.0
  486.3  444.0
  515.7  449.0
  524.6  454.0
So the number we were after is 6.0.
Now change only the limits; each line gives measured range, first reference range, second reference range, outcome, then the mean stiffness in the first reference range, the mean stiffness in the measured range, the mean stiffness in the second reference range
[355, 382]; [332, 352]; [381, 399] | -3.4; 454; 469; 387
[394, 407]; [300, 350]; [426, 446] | 3.6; 425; 351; 509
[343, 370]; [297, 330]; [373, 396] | -3.1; 390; 462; 430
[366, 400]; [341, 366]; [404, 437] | 3.8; 460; 423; 497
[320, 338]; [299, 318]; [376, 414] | -2.4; 381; 441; 414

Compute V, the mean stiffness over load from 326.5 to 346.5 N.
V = 449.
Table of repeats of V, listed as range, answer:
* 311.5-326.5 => 419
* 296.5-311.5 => 342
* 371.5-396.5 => 432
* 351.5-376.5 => 470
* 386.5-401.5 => 345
